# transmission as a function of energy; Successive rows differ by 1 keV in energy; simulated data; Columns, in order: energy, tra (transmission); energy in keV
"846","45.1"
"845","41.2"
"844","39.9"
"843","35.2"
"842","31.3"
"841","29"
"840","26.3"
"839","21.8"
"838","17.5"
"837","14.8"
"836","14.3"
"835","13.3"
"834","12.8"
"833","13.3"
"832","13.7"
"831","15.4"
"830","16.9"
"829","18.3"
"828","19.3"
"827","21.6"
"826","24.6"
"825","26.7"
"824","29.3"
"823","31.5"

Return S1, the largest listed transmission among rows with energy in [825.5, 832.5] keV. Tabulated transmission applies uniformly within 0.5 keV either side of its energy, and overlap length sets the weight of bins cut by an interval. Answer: 24.6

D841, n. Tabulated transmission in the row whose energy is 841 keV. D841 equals 29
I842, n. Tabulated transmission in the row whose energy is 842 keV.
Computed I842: 31.3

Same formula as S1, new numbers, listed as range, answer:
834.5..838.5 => 17.5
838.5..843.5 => 35.2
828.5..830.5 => 18.3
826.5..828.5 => 21.6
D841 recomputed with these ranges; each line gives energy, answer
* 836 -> 14.3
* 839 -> 21.8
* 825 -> 26.7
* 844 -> 39.9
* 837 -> 14.8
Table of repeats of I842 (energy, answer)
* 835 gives 13.3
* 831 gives 15.4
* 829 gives 18.3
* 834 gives 12.8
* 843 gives 35.2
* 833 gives 13.3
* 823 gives 31.5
